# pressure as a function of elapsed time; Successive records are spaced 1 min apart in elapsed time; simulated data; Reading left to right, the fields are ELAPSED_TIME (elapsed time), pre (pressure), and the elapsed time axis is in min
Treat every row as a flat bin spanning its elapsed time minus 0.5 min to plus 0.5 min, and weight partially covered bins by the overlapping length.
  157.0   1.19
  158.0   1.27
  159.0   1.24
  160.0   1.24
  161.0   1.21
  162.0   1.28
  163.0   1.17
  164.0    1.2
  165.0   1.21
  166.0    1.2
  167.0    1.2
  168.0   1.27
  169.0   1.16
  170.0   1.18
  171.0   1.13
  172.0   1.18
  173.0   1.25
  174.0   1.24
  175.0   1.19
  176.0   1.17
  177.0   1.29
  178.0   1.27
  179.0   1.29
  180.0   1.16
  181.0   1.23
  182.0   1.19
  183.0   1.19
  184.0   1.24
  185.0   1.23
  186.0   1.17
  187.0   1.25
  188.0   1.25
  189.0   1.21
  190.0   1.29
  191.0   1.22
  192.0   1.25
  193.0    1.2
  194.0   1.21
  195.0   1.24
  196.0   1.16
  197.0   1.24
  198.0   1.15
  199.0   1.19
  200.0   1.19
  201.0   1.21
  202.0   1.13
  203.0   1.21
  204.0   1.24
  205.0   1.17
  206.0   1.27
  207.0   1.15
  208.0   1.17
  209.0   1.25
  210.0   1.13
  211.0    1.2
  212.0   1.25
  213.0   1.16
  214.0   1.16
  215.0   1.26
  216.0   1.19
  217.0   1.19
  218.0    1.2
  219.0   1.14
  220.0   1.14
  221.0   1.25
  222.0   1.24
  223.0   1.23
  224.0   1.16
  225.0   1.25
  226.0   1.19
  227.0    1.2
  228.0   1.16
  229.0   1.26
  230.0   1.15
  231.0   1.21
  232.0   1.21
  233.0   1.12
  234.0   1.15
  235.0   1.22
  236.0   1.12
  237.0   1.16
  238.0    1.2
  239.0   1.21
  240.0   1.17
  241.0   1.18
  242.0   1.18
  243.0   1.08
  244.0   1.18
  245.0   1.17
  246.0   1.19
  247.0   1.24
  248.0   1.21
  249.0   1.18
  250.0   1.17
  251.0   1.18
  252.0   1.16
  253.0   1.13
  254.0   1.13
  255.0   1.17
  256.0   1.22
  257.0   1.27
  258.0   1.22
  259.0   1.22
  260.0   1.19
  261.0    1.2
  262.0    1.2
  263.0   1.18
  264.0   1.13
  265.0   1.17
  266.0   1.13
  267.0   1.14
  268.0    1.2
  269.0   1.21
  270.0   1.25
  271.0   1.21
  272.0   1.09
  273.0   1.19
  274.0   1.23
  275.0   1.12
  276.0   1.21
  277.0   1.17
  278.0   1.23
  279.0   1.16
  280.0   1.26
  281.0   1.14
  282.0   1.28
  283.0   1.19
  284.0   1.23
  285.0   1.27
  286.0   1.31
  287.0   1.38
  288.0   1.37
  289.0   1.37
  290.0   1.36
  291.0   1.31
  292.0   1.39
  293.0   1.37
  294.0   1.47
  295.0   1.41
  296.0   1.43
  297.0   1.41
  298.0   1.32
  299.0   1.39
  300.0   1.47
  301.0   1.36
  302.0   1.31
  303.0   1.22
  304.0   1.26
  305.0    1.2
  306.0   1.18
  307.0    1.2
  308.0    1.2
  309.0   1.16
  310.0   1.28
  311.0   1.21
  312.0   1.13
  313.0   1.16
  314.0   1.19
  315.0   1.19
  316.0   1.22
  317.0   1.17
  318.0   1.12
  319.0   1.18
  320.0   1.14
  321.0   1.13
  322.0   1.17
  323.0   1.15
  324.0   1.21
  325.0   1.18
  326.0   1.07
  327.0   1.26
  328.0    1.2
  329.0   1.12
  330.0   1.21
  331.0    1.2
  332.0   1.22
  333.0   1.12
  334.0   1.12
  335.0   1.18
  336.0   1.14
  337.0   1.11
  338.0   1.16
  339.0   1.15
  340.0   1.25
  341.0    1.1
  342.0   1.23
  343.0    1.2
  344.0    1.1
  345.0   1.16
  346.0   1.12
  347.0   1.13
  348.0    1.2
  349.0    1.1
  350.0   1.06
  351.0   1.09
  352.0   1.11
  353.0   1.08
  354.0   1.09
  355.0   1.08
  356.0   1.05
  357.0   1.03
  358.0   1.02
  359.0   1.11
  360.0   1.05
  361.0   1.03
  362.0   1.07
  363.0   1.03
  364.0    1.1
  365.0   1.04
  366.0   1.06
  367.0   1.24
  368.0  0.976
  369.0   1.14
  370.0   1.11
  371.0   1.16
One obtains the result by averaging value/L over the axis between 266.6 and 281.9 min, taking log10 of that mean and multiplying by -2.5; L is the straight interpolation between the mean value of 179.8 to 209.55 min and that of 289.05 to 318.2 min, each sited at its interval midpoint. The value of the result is 0.06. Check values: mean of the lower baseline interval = 1.21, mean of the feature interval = 1.19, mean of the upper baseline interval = 1.28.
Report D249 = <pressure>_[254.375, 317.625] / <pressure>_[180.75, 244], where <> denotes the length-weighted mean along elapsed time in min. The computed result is 1.04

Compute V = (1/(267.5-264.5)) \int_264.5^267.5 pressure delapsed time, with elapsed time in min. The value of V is 1.15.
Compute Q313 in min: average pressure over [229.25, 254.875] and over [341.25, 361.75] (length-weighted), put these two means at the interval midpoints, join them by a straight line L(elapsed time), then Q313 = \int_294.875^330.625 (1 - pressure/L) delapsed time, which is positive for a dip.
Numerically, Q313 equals -3.1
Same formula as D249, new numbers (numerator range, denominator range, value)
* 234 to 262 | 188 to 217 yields 0.98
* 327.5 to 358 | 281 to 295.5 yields 0.85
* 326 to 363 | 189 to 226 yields 0.94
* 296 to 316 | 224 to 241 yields 1.06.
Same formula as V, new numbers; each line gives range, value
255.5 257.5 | 1.25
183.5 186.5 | 1.21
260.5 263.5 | 1.19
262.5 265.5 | 1.16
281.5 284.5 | 1.23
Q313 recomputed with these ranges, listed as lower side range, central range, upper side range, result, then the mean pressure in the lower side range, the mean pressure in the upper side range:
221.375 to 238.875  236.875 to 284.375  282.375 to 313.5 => 2.1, 1.19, 1.3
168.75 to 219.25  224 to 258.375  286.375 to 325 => 1.4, 1.21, 1.27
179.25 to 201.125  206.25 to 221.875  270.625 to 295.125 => 0.4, 1.21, 1.27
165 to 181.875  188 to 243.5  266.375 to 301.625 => 2.0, 1.21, 1.28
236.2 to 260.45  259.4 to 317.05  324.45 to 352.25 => -3.9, 1.18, 1.15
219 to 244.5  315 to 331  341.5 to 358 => -0.6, 1.18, 1.11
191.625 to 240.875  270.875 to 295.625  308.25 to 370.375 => -2.3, 1.19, 1.14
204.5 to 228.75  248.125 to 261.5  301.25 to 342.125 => 0.0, 1.2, 1.18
